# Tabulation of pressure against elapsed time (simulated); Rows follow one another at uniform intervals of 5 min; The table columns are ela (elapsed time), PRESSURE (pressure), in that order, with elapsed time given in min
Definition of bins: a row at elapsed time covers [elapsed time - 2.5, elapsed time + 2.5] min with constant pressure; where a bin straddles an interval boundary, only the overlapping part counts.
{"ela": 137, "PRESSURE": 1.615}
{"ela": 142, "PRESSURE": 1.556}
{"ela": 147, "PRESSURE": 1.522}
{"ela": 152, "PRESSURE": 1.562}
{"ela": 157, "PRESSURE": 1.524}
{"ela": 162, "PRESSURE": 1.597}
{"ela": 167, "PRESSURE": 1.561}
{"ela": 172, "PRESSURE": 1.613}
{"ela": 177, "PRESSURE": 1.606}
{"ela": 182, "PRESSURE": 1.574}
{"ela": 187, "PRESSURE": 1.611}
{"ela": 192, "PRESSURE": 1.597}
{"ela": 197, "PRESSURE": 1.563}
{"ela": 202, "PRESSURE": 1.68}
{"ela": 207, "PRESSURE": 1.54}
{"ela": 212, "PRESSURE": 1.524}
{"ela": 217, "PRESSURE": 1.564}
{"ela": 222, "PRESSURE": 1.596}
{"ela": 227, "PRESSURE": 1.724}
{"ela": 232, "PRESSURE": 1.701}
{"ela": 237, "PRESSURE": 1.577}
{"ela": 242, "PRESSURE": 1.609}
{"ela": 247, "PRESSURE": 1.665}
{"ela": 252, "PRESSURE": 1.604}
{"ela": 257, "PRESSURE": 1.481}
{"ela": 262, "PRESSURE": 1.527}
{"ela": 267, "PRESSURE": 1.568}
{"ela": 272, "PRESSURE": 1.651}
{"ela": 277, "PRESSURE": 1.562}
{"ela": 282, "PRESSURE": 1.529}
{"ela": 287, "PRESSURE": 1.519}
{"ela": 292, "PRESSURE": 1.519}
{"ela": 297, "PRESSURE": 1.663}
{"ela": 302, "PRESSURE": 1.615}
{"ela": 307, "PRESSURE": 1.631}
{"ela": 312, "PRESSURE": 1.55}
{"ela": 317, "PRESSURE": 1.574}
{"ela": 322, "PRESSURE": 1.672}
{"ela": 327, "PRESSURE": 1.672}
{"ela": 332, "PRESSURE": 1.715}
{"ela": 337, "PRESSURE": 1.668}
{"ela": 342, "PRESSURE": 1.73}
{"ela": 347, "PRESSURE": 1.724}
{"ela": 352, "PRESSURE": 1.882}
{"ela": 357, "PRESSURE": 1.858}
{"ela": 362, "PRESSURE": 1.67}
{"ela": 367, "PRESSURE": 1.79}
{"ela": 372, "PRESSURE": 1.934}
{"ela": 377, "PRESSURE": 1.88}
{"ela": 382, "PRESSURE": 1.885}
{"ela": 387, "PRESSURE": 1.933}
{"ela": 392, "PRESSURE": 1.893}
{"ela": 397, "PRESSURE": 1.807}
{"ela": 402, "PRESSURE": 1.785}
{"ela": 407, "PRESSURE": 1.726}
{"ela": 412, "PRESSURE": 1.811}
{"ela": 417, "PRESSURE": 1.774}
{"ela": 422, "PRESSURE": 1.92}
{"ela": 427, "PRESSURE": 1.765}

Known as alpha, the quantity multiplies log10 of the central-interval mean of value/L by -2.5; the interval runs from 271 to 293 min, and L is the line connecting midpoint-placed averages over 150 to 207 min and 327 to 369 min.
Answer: 0.09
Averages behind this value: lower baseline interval 1.59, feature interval 1.55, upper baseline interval 1.75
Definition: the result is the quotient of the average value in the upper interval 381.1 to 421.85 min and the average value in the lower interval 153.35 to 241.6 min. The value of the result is 1.15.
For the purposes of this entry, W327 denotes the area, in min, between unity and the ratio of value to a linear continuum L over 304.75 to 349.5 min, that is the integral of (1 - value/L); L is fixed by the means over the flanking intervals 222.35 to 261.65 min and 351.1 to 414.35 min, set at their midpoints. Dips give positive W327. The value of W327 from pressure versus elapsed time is 2.3 min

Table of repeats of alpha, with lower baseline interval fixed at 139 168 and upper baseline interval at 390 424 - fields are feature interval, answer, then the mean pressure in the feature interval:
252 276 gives 0.071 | 1.56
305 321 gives 0.083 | 1.59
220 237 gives -0.020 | 1.66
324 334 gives 0.027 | 1.69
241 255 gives 0.019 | 1.62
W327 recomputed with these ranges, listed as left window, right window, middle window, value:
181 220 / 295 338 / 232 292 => 1.37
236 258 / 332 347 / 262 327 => 2.49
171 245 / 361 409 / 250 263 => 1.03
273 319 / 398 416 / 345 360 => -1.26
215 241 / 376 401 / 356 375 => 0.29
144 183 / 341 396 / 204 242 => 0.97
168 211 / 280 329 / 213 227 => -0.05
